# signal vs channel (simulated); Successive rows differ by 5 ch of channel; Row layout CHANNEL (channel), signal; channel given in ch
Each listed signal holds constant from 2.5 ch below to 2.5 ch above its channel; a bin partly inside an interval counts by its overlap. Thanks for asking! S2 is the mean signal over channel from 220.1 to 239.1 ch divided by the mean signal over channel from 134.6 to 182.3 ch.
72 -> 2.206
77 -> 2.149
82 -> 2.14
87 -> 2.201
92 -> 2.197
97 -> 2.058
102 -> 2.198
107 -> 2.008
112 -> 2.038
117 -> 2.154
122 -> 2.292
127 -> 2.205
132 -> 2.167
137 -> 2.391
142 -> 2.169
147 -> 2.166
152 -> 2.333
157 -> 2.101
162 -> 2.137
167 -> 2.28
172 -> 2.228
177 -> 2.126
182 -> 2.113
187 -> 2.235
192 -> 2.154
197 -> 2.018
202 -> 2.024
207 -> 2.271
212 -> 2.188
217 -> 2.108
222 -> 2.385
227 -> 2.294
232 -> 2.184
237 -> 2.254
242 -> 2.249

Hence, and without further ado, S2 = 1.0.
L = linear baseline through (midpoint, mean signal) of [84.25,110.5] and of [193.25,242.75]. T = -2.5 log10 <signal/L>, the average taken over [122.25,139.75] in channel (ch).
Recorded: -0.05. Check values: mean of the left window 2.13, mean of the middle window 2.26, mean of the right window 2.19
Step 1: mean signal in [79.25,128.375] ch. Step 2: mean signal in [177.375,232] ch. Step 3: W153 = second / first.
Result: 1.0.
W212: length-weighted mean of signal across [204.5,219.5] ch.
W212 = 2.19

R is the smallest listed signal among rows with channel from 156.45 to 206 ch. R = 2.018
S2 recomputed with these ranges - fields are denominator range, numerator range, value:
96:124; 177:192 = 1.02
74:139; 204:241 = 1.03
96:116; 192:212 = 1.02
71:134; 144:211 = 1.01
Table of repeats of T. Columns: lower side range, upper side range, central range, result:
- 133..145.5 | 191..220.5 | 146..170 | 0.01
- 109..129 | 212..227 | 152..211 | 0.03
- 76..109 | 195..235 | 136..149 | -0.03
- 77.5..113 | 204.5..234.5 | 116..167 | -0.02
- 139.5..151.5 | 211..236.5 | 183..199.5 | 0.04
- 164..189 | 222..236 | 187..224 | 0.03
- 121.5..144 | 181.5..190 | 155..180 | 0.02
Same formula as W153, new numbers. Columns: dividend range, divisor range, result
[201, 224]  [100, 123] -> 1.04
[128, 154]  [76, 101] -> 1.04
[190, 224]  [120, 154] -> 0.96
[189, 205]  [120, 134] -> 0.94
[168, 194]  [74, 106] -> 1.01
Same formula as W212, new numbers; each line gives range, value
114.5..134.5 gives 2.2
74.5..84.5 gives 2.14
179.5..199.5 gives 2.13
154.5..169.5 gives 2.17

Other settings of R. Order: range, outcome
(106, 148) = 2.008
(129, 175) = 2.101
